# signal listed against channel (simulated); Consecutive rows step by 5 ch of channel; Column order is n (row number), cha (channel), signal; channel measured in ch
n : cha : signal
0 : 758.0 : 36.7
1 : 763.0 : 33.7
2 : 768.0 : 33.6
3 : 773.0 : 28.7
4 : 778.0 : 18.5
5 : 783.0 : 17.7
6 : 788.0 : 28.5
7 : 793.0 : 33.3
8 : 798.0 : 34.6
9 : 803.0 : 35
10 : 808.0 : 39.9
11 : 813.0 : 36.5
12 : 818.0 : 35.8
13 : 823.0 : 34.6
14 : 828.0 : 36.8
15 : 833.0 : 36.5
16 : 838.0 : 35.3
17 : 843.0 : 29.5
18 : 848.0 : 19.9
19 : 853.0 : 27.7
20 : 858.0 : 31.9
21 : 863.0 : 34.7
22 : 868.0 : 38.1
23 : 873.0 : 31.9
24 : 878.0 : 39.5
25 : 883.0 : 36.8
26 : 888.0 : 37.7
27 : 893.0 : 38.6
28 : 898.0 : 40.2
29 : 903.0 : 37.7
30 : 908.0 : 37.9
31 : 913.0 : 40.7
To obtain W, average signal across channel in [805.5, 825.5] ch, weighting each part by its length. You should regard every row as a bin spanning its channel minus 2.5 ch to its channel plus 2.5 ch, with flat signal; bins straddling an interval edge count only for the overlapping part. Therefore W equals 36.7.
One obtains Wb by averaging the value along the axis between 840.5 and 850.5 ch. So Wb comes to 24.7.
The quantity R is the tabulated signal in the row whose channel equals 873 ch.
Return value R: 31.9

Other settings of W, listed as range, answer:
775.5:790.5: 21.6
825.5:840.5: 36.2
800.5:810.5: 37.5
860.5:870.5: 36.4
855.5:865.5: 33.3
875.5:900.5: 38.6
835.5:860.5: 28.9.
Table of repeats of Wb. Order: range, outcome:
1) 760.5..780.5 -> 28.6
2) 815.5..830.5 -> 35.7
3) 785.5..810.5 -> 34.3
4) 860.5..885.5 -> 36.2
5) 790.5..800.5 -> 34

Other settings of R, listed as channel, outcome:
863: 34.7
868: 38.1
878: 39.5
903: 37.7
